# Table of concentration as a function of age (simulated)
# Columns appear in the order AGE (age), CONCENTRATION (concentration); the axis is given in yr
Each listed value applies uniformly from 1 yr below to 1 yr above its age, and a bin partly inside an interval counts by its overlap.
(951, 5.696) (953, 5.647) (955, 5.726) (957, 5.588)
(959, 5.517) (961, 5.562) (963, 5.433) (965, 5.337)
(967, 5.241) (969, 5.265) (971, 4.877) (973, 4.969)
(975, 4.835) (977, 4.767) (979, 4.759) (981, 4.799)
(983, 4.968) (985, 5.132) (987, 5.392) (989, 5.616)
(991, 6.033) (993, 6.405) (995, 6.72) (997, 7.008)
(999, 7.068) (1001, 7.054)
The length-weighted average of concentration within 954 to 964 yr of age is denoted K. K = 5.57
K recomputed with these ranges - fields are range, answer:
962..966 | 5.38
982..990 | 5.28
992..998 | 6.71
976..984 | 4.82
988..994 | 6.02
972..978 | 4.86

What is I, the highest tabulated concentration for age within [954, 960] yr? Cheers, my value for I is 5.726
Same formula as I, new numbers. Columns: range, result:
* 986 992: 6.033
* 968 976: 5.265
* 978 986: 5.132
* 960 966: 5.562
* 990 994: 6.405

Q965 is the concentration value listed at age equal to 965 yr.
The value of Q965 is 5.337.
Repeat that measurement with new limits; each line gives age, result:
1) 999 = 7.068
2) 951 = 5.696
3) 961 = 5.562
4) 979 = 4.759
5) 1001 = 7.054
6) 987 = 5.392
